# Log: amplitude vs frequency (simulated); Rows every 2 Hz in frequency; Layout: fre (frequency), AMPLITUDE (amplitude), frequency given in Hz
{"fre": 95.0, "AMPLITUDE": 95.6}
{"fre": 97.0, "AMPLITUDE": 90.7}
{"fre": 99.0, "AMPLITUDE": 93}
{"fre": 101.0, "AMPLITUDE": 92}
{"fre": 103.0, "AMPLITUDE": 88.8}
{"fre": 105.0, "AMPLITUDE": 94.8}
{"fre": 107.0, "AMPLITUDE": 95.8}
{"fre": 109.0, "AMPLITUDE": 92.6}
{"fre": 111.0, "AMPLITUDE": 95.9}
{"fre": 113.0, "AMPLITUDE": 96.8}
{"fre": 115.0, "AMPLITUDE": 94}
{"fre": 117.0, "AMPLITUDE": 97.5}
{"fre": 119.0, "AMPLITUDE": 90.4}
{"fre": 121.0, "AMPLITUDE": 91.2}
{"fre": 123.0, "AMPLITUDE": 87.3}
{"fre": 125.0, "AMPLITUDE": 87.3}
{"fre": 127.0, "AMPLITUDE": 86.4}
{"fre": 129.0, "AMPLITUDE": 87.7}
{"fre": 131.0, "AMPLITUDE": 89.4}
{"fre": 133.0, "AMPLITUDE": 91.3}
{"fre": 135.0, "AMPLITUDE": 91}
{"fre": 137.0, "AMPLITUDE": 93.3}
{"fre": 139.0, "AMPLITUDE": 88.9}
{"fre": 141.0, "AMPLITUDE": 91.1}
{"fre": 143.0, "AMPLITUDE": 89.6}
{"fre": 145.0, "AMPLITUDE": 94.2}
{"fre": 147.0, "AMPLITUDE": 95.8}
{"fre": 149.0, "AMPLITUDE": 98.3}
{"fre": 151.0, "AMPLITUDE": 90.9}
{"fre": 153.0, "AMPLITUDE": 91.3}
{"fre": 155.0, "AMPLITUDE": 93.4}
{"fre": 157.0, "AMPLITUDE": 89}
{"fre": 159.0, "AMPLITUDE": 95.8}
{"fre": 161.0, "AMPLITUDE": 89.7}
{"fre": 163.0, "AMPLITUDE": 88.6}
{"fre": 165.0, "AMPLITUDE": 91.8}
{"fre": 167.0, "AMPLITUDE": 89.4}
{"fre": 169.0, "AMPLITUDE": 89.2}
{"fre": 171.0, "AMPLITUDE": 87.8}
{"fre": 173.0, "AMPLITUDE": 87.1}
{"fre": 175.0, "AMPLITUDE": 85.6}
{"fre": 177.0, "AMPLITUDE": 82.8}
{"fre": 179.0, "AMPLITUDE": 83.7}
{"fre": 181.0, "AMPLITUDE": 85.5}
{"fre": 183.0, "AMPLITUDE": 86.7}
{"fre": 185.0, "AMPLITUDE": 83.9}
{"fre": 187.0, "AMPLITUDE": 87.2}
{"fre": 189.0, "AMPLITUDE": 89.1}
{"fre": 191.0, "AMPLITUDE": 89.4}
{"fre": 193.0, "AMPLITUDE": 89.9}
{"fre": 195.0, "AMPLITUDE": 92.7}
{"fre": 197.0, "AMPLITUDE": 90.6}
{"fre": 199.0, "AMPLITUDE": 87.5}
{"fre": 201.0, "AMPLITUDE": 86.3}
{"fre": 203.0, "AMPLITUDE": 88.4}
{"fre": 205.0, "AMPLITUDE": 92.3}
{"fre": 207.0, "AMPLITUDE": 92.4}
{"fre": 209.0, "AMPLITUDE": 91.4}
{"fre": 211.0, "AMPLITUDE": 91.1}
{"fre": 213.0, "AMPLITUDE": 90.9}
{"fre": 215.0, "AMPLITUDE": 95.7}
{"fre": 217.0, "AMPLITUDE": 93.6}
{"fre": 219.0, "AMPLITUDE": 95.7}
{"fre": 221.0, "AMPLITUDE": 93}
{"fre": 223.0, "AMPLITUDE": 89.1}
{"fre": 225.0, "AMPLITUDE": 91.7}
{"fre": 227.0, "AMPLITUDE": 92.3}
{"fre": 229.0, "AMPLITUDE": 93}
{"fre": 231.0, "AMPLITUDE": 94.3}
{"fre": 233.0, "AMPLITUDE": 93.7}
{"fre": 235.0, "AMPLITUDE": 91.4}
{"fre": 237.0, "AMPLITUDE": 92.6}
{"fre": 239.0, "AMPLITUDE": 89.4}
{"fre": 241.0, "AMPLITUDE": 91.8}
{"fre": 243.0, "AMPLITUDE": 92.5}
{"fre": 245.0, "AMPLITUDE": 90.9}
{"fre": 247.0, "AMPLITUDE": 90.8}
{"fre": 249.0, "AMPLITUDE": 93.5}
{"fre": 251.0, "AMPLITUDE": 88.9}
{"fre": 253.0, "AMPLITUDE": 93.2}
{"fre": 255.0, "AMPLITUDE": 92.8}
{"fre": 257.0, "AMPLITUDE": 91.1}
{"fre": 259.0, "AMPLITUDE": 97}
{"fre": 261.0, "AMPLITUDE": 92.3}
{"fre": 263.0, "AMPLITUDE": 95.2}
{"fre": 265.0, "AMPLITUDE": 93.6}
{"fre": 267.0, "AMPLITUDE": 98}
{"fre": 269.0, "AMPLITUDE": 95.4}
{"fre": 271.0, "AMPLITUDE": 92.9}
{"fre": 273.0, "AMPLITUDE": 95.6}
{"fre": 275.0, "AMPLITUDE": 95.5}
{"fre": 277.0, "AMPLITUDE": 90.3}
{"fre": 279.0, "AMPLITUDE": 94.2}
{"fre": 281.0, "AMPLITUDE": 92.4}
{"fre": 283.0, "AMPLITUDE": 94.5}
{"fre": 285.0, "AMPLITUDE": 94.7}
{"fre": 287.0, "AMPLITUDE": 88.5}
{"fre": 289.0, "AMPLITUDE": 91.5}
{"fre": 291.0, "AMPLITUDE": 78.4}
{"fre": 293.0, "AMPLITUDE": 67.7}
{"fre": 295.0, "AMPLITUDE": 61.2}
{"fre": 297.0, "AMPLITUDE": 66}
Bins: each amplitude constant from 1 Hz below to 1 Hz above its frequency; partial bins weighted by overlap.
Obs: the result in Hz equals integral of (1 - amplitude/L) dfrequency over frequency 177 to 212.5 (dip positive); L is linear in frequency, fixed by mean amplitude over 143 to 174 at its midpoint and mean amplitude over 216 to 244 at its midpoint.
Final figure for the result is 1.3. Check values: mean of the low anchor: 91.4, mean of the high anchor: 92.4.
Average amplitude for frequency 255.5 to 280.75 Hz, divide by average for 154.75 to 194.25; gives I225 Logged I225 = 1.1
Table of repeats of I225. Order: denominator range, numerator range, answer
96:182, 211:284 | 1.02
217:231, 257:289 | 1.01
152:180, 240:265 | 1.04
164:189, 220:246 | 1.06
